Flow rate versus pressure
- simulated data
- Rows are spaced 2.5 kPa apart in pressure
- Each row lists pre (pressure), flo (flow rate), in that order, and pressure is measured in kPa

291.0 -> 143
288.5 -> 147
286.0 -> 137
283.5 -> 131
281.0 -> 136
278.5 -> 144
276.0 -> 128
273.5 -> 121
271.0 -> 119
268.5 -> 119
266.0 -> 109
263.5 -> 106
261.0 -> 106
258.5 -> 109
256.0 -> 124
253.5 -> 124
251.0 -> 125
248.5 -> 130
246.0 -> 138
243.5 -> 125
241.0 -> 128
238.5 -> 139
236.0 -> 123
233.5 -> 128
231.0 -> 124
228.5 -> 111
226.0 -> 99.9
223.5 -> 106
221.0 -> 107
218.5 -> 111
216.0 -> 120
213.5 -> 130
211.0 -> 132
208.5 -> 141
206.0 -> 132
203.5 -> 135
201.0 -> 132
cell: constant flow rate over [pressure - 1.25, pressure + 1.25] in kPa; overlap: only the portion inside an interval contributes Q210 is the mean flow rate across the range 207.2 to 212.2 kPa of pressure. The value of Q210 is 136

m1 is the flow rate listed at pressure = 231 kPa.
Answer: 124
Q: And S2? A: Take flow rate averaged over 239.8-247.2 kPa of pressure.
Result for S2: 130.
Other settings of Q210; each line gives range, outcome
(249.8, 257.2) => 124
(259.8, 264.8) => 106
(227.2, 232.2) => 117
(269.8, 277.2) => 123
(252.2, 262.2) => 116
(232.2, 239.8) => 130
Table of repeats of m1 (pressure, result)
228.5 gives 111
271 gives 119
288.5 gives 147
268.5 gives 119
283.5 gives 131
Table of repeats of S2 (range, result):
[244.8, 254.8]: 129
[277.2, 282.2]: 140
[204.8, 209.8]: 136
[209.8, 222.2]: 120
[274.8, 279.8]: 136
